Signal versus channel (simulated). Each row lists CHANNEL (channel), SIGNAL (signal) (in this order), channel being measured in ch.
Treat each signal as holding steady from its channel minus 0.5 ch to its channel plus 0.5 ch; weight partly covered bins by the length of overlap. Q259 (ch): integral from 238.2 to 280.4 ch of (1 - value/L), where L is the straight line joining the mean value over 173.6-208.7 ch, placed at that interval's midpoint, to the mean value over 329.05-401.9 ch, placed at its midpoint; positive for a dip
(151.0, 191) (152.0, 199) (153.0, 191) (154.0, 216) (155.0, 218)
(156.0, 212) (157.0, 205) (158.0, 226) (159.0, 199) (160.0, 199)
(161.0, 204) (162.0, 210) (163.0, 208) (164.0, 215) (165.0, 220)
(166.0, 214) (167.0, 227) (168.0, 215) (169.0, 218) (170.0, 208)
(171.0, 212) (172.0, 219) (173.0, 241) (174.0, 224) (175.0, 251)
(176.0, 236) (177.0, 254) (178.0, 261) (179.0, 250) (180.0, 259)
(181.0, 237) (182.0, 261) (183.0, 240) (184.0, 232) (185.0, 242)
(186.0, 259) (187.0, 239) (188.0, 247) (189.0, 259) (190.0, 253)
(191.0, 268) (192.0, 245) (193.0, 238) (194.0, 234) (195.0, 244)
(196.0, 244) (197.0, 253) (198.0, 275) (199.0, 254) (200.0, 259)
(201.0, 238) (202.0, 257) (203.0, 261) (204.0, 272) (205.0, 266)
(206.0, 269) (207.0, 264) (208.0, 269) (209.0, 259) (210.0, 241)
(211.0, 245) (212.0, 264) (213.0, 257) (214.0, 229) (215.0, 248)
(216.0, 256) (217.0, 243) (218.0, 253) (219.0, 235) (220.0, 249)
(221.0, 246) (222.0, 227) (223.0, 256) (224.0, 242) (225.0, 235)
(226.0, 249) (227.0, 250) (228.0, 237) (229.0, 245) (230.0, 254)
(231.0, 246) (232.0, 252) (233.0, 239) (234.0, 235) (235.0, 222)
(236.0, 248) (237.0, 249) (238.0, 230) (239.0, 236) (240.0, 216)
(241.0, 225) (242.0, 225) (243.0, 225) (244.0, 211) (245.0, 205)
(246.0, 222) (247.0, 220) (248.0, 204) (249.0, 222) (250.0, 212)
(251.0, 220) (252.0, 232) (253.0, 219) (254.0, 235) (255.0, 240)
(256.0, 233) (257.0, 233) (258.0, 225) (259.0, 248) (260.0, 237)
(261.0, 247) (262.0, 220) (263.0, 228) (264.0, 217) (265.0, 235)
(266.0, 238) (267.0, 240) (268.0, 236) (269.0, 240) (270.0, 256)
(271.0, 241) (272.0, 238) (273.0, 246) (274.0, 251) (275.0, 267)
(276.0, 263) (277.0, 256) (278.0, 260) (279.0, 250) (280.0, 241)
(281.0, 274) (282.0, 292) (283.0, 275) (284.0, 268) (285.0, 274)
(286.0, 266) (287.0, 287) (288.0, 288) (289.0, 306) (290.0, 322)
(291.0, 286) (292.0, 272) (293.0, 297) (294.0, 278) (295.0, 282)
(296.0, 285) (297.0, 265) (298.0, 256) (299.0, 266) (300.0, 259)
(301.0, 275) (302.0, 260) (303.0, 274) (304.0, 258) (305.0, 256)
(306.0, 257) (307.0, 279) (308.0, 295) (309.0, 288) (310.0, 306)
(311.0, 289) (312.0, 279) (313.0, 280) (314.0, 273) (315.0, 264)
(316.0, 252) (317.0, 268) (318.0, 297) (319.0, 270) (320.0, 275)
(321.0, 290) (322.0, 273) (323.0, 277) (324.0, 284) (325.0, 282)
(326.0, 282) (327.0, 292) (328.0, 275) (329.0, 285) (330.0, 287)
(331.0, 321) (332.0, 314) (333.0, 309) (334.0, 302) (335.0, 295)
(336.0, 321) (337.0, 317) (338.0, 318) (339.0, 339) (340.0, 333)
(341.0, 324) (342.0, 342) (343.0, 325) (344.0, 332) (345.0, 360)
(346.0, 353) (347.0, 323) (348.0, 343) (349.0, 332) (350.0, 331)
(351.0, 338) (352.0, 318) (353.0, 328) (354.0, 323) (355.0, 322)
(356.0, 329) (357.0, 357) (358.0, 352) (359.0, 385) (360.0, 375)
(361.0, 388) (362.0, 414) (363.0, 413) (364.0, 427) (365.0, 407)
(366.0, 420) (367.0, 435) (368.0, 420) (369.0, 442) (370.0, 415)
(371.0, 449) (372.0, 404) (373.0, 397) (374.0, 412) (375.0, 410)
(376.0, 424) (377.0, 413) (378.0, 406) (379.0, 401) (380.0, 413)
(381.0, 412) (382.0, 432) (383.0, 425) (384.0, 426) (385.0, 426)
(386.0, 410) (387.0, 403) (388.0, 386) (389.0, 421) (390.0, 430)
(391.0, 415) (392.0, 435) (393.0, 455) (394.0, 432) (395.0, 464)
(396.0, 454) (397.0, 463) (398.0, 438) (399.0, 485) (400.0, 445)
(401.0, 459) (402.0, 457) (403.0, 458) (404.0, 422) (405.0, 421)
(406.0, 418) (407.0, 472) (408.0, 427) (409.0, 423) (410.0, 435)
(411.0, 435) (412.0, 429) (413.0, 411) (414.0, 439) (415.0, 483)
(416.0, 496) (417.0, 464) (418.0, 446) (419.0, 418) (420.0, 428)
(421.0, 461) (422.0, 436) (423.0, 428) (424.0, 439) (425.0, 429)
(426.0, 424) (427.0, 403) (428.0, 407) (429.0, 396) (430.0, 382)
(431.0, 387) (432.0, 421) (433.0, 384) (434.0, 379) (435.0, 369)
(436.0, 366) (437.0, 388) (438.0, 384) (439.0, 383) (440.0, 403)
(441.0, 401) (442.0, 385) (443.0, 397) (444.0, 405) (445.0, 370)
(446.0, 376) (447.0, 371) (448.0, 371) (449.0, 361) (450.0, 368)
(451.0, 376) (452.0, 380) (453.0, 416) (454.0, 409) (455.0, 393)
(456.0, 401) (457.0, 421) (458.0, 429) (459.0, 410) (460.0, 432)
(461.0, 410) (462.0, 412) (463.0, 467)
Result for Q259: 9.7 ch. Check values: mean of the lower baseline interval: 252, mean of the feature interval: 234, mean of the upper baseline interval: 384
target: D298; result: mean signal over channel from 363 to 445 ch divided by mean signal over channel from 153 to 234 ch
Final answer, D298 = 1.8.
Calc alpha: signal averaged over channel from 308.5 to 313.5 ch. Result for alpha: 288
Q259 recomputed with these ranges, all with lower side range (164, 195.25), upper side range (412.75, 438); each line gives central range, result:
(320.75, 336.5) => 2.5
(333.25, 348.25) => 1.2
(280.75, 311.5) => 4.3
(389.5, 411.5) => -2.3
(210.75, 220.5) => 0.6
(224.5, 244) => 2.9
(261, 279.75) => 3.8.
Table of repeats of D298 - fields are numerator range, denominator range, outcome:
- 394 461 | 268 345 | 1.48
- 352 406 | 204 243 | 1.69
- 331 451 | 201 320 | 1.57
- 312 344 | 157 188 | 1.29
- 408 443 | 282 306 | 1.51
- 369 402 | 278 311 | 1.55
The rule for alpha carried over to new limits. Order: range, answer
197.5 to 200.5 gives 263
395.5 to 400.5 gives 457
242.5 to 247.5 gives 217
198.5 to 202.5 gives 252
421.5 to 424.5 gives 434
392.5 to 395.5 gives 450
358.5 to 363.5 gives 395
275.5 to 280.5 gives 254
